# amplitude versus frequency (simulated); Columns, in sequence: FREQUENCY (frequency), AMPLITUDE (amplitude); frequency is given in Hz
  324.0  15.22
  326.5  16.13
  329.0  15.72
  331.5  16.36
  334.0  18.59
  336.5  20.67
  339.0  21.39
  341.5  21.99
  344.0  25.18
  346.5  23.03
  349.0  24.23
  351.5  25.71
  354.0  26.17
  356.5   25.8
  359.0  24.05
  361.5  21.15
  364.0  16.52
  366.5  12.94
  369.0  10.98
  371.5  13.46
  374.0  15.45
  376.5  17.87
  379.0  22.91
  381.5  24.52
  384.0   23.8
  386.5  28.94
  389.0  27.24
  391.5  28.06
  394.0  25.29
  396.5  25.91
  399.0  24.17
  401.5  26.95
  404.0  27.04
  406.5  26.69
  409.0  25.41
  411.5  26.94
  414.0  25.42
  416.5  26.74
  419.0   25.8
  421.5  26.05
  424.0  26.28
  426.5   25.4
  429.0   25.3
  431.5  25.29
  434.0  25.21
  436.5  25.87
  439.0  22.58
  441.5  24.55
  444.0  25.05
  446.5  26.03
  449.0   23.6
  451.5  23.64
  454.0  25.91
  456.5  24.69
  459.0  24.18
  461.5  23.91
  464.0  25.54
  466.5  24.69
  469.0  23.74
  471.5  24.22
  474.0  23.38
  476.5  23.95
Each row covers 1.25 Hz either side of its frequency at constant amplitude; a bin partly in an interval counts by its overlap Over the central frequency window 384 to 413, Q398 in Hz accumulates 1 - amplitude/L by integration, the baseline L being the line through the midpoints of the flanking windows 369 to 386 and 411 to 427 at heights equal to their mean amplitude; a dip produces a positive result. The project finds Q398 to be -4.8 Hz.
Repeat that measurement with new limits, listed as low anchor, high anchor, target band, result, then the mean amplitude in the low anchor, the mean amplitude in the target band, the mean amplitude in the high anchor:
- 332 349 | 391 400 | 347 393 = 4.17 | 21.7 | 21.7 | 25.7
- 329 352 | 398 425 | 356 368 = 1.72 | 21.4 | 19.5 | 26.2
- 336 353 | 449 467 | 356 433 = 1.37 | 23.3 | 23.5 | 24.6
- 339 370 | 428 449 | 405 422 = -1.61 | 21.6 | 26.2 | 24.9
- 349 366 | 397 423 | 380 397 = -0.98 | 22.9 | 26.2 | 26.1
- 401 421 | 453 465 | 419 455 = 0.62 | 26.3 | 25.1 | 24.8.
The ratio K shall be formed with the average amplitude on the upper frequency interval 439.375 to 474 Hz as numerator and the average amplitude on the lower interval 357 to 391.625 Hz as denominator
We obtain 1.20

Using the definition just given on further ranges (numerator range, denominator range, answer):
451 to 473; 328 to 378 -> 1.23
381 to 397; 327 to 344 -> 1.36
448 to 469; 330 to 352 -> 1.13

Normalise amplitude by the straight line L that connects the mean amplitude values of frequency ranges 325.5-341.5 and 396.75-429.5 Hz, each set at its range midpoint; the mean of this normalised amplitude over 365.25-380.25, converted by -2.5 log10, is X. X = 0.39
